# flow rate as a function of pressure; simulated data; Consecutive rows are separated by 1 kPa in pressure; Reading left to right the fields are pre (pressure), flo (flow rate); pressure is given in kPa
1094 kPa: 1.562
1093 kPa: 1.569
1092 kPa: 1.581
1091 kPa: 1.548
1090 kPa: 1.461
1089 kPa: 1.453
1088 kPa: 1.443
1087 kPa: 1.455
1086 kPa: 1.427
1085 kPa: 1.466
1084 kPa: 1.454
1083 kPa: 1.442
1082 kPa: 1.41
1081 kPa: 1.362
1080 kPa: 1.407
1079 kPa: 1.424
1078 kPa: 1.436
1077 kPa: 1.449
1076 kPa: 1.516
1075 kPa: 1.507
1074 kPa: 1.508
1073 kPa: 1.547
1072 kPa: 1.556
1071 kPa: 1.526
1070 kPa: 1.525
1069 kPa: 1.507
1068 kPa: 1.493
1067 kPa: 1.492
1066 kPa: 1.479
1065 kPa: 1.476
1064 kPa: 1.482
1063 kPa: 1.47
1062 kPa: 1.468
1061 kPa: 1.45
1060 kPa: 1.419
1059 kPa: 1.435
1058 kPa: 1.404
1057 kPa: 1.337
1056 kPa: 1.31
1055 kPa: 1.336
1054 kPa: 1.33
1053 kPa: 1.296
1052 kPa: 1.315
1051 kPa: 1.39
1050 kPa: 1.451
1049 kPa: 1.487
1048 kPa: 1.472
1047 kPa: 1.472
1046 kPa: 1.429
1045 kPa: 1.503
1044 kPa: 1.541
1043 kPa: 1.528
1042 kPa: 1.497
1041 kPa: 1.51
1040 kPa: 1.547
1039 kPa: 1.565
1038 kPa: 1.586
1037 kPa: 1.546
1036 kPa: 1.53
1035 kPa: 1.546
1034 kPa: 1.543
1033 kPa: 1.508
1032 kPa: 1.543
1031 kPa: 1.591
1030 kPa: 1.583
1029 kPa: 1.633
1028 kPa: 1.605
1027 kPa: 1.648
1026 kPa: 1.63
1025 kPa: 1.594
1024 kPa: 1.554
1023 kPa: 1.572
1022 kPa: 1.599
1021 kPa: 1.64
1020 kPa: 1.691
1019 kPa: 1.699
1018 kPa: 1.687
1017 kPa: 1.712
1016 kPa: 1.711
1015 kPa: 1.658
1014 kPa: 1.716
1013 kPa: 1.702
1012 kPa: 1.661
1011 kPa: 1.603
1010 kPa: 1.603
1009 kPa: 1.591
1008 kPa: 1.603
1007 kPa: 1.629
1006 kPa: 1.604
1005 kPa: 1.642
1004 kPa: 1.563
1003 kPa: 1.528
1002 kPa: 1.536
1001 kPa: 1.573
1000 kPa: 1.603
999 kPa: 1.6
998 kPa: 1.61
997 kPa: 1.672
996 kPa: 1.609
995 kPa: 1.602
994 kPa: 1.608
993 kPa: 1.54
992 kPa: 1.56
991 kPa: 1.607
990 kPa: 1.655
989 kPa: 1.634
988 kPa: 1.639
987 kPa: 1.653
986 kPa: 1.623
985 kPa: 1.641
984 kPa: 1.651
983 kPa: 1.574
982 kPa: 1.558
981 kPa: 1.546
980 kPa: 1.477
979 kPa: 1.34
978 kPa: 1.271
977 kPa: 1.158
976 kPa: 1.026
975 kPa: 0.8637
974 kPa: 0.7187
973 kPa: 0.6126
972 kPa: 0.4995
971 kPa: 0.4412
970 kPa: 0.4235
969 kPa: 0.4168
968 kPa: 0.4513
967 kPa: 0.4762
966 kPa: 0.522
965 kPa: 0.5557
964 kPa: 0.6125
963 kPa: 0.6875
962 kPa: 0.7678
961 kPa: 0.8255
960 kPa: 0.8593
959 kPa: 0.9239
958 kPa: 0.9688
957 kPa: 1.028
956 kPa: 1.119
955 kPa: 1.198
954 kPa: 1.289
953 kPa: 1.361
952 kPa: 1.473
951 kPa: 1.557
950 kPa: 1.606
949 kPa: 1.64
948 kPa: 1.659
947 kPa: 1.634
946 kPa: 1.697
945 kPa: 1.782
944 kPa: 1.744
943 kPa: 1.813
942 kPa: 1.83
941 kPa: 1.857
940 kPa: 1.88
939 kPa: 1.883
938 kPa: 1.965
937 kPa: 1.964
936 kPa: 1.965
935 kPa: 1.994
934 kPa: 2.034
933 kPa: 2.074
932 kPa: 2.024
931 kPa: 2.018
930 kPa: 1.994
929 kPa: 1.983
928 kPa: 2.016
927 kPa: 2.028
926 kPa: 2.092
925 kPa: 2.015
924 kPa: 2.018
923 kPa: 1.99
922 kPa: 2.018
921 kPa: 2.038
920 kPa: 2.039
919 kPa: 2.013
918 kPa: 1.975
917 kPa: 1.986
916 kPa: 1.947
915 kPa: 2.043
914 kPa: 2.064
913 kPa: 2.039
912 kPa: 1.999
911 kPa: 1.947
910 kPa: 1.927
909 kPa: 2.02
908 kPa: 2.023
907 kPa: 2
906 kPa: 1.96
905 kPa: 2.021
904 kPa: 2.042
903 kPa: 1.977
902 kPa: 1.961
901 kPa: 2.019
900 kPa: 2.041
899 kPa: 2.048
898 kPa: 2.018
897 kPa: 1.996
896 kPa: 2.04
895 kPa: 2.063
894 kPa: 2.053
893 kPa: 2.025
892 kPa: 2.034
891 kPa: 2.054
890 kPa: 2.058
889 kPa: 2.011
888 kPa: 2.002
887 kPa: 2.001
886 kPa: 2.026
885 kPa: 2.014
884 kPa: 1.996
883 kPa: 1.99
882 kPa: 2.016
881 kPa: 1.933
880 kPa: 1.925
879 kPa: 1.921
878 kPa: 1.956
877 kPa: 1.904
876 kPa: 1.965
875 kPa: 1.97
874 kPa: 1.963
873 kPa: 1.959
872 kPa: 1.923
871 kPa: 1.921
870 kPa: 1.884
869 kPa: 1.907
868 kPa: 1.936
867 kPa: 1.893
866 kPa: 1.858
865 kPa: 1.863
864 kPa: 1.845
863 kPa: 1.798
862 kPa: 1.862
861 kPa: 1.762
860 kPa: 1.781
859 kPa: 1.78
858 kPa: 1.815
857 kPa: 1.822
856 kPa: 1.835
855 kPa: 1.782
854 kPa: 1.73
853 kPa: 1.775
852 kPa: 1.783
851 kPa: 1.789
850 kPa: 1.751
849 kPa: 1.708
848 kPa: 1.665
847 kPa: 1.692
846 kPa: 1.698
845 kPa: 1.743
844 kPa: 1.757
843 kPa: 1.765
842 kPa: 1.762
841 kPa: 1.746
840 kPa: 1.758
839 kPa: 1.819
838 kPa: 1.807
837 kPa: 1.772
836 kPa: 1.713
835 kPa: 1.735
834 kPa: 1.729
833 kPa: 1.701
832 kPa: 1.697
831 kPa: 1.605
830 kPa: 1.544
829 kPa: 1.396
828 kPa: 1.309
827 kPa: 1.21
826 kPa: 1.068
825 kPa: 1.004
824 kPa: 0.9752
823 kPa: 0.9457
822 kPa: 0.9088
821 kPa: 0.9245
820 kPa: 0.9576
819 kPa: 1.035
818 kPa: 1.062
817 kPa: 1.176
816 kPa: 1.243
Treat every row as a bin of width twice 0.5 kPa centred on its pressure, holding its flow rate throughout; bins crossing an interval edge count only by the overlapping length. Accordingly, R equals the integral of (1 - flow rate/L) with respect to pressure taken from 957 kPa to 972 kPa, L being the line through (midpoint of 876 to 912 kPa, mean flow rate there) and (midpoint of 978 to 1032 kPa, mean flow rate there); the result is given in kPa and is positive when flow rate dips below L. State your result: 9.5 kPa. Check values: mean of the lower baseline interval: 2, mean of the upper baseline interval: 1.61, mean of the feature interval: 0.646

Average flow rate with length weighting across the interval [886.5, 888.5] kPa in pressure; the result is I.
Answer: 2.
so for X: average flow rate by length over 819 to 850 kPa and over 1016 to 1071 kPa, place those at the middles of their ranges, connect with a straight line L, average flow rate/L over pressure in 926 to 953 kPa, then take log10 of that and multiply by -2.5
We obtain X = -0.22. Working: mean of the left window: 1.5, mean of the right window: 1.51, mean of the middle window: 1.85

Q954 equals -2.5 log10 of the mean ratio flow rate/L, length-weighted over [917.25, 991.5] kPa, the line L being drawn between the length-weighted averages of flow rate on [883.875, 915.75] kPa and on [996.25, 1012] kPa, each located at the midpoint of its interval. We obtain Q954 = 0.23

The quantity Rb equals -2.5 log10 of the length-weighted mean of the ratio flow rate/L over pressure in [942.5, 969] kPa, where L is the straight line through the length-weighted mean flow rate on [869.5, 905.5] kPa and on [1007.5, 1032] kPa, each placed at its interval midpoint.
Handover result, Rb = 0.50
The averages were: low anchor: 1.99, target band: 1.15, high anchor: 1.64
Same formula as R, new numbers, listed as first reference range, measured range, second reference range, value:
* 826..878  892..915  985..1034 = -4.0 kPa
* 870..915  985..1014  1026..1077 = 0.8 kPa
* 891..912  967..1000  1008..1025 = 8.7 kPa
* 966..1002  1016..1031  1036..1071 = -2.7 kPa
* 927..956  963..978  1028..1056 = 9.2 kPa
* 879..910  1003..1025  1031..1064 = -0.7 kPa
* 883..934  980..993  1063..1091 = 1.2 kPa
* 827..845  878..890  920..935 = -0.8 kPa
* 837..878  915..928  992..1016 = -2.1 kPa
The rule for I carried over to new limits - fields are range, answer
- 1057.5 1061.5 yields 1.43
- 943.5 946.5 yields 1.74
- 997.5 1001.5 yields 1.6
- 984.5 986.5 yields 1.63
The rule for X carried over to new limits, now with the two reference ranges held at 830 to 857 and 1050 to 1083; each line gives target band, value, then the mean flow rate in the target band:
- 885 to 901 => -0.21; 2.03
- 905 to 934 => -0.22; 2.01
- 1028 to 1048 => -0.04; 1.54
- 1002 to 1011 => -0.05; 1.59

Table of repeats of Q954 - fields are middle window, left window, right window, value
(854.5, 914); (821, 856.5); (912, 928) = -0.07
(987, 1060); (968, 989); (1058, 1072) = -0.19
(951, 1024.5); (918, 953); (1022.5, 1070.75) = 0.26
